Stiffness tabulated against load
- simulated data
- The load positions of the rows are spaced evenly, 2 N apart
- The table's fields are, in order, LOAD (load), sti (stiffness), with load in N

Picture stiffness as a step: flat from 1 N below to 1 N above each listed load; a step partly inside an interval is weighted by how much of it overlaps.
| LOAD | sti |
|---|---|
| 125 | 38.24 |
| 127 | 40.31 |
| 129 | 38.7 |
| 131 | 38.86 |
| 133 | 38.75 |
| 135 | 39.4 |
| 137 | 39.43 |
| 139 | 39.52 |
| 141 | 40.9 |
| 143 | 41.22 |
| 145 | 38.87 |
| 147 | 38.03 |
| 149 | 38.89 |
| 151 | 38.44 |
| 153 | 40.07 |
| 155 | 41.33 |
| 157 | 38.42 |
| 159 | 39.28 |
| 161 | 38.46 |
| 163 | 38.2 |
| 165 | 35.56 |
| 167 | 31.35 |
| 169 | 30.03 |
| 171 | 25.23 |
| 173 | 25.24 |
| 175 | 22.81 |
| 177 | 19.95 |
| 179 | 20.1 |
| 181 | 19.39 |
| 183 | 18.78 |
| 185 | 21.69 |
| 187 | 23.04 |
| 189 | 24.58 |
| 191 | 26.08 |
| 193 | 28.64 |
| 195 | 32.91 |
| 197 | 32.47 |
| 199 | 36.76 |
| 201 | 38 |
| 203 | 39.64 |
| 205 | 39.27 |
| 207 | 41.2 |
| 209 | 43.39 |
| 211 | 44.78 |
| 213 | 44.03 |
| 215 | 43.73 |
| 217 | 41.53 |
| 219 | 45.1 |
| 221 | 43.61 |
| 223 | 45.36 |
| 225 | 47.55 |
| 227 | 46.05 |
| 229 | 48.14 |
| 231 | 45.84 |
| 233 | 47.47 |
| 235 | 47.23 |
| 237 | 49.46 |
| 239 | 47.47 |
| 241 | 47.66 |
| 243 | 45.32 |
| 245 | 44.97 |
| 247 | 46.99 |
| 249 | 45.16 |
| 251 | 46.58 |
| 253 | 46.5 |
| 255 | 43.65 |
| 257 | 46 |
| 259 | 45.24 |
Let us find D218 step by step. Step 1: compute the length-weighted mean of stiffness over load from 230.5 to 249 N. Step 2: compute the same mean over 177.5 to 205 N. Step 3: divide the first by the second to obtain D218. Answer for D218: 1.67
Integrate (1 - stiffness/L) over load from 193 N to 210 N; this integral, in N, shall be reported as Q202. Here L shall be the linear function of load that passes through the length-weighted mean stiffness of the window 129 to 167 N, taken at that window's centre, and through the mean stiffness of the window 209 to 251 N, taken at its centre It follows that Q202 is 2.4 N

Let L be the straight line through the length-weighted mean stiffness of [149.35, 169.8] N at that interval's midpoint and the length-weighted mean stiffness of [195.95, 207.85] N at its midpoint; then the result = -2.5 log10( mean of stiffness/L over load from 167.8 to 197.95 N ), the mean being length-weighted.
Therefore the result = 0.45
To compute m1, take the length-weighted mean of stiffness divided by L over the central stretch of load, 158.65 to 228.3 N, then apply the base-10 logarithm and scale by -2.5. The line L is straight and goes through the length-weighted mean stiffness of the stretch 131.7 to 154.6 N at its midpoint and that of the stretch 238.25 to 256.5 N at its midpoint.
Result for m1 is 0.25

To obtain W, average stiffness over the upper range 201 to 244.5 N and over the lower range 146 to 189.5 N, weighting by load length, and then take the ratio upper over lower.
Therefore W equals 1.5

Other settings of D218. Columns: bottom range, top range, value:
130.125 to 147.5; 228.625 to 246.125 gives 1.19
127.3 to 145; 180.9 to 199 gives 0.66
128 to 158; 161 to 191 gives 0.66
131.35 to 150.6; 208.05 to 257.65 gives 1.16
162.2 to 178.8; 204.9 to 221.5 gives 1.54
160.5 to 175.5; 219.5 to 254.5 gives 1.51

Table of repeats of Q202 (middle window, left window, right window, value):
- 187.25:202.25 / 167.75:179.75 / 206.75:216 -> 1.8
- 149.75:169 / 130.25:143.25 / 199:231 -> 1.5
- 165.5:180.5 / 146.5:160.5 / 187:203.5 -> 4.5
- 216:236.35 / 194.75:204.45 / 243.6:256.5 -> -2.3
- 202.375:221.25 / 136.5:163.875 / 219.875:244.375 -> 1.0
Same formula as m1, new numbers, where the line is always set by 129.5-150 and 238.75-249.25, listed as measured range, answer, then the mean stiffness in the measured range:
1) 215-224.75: 0.01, 44.2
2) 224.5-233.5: -0.04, 47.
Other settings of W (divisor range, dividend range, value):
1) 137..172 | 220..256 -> 1.24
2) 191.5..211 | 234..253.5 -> 1.26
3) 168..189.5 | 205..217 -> 1.89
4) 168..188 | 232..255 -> 2.06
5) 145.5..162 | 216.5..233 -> 1.17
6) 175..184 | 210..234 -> 2.27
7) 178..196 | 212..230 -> 1.88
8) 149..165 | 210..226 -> 1.14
